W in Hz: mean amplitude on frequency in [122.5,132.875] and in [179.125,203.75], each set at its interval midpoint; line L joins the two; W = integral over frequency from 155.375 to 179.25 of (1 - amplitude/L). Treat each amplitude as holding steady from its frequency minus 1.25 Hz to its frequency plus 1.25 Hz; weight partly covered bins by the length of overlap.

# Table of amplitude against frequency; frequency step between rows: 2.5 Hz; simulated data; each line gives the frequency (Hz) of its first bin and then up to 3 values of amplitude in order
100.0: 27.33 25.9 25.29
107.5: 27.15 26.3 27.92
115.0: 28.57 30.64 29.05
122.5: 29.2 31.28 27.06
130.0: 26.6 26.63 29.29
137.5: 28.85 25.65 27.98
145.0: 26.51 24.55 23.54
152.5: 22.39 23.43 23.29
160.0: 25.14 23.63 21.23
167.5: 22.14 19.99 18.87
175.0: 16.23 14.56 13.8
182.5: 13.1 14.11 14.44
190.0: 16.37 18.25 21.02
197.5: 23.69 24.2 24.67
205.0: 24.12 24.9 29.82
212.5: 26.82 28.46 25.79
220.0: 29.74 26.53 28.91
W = 1.8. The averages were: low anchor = 28.2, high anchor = 18.4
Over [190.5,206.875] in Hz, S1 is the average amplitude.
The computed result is 22.5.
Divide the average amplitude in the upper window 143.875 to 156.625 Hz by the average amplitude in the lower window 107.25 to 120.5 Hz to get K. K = 0.8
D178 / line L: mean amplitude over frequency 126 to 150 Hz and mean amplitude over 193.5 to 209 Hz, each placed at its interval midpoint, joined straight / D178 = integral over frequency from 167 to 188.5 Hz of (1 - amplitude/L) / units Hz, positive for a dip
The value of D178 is 7.57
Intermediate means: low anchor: 26.9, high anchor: 23.8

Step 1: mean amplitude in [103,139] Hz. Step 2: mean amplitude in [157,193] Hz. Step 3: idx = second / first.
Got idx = 0.6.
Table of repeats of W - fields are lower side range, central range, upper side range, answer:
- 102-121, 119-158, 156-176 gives -3.23 Hz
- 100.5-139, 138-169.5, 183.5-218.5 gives 1.93 Hz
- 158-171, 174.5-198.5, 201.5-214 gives 7.80 Hz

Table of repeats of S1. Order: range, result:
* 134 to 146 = 27.6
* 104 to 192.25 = 23.5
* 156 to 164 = 23.9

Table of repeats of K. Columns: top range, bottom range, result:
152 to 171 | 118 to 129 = 0.78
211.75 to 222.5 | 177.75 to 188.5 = 1.98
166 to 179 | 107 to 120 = 0.65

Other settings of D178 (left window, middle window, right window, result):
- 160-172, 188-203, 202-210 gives 2.2 Hz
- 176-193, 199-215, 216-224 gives -2.2 Hz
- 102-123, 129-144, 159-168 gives -1.1 Hz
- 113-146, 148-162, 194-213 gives 1.8 Hz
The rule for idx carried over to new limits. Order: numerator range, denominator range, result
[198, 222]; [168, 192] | 1.65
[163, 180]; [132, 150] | 0.70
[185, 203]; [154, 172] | 0.88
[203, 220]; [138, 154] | 1.06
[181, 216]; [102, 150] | 0.79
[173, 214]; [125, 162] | 0.77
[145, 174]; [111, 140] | 0.80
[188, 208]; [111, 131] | 0.76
